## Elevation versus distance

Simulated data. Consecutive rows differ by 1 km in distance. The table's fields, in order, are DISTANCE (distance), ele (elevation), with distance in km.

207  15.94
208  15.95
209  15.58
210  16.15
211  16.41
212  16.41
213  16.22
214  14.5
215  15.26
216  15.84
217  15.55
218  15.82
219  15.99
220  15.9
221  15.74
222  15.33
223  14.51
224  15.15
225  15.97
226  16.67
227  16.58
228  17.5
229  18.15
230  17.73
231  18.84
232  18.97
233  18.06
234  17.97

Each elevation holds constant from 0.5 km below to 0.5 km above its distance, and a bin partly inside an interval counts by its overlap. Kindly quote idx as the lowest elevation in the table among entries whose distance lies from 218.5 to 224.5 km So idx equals 14.51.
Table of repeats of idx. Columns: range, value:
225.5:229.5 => 16.58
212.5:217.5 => 14.5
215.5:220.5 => 15.55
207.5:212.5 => 15.58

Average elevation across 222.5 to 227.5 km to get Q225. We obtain 15.8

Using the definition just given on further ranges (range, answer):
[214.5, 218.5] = 15.6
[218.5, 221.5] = 15.9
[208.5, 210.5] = 15.9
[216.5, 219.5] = 15.8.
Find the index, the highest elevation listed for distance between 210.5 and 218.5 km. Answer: 16.41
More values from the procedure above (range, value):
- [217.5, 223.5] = 15.99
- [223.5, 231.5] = 18.84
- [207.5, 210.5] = 16.15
